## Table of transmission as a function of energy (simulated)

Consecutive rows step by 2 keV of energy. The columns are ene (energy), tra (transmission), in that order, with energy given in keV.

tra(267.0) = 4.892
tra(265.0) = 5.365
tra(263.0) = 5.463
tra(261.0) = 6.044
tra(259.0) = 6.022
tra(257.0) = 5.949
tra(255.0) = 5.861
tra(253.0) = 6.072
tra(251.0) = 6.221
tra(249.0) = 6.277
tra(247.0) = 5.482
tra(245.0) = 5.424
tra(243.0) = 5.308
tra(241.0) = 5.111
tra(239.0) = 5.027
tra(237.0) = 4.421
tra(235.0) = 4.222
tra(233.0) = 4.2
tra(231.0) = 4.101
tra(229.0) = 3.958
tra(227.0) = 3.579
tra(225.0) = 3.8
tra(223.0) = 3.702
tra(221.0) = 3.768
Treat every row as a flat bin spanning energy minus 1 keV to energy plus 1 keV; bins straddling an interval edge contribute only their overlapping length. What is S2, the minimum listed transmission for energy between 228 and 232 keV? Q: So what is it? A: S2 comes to 3.958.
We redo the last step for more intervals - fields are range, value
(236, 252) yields 4.421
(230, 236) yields 4.101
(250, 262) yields 5.861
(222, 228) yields 3.579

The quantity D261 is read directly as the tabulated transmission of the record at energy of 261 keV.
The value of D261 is 6.044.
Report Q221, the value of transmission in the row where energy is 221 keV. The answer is 3.768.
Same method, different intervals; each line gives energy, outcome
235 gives 4.222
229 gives 3.958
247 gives 5.482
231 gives 4.101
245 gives 5.424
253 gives 6.072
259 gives 6.022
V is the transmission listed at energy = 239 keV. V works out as 5.027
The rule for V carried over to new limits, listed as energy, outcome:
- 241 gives 5.111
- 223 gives 3.702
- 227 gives 3.579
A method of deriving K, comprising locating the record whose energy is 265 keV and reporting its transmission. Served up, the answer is 5.365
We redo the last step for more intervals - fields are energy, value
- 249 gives 6.277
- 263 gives 5.463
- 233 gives 4.2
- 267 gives 4.892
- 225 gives 3.8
